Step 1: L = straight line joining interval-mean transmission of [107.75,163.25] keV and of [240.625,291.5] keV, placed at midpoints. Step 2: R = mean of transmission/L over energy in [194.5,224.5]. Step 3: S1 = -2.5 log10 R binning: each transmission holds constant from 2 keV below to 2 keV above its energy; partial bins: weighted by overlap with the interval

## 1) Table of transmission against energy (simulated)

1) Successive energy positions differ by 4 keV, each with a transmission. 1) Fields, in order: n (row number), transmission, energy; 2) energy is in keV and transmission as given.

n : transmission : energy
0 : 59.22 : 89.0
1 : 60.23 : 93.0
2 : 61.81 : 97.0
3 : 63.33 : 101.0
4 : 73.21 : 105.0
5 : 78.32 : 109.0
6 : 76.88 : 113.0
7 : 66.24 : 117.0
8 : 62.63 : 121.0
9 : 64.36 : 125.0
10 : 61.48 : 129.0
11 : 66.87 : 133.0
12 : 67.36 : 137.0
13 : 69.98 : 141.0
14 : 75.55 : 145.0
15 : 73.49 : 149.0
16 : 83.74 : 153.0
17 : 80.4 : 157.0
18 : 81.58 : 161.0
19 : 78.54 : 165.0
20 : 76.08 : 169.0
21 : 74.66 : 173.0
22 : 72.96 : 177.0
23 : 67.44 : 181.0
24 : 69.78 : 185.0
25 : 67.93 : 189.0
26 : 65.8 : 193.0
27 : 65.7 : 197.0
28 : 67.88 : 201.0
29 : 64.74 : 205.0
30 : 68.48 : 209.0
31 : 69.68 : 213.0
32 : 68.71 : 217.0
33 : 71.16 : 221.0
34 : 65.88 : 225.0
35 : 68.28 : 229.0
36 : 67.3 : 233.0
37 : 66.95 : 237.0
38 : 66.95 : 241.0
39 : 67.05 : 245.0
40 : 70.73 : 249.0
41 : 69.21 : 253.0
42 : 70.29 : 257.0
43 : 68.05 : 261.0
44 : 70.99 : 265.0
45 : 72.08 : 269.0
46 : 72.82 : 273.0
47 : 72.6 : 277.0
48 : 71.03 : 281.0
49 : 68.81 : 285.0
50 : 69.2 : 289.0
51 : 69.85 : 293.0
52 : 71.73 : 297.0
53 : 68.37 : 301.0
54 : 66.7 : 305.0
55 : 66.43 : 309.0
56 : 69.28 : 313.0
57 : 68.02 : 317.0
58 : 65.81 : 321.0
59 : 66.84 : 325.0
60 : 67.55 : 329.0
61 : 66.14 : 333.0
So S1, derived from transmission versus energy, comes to 0.047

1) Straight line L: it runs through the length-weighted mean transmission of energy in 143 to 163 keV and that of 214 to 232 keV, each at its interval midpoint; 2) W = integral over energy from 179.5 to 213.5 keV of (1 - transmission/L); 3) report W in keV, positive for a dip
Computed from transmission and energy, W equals 2.36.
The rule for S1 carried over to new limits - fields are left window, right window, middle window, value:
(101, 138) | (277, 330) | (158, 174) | -0.14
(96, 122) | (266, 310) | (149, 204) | -0.05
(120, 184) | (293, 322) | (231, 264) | 0.02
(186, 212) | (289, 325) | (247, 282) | -0.05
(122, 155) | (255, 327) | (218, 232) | 0.02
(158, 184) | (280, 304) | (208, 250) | 0.07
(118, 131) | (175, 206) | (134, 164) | -0.17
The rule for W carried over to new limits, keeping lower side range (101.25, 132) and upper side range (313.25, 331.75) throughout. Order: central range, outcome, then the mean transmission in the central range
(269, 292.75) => -1.2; 70.9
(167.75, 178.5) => -1.0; 74.5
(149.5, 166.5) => -3.0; 80.5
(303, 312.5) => 0.0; 67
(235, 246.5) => 0.1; 67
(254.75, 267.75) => -0.4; 69.9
